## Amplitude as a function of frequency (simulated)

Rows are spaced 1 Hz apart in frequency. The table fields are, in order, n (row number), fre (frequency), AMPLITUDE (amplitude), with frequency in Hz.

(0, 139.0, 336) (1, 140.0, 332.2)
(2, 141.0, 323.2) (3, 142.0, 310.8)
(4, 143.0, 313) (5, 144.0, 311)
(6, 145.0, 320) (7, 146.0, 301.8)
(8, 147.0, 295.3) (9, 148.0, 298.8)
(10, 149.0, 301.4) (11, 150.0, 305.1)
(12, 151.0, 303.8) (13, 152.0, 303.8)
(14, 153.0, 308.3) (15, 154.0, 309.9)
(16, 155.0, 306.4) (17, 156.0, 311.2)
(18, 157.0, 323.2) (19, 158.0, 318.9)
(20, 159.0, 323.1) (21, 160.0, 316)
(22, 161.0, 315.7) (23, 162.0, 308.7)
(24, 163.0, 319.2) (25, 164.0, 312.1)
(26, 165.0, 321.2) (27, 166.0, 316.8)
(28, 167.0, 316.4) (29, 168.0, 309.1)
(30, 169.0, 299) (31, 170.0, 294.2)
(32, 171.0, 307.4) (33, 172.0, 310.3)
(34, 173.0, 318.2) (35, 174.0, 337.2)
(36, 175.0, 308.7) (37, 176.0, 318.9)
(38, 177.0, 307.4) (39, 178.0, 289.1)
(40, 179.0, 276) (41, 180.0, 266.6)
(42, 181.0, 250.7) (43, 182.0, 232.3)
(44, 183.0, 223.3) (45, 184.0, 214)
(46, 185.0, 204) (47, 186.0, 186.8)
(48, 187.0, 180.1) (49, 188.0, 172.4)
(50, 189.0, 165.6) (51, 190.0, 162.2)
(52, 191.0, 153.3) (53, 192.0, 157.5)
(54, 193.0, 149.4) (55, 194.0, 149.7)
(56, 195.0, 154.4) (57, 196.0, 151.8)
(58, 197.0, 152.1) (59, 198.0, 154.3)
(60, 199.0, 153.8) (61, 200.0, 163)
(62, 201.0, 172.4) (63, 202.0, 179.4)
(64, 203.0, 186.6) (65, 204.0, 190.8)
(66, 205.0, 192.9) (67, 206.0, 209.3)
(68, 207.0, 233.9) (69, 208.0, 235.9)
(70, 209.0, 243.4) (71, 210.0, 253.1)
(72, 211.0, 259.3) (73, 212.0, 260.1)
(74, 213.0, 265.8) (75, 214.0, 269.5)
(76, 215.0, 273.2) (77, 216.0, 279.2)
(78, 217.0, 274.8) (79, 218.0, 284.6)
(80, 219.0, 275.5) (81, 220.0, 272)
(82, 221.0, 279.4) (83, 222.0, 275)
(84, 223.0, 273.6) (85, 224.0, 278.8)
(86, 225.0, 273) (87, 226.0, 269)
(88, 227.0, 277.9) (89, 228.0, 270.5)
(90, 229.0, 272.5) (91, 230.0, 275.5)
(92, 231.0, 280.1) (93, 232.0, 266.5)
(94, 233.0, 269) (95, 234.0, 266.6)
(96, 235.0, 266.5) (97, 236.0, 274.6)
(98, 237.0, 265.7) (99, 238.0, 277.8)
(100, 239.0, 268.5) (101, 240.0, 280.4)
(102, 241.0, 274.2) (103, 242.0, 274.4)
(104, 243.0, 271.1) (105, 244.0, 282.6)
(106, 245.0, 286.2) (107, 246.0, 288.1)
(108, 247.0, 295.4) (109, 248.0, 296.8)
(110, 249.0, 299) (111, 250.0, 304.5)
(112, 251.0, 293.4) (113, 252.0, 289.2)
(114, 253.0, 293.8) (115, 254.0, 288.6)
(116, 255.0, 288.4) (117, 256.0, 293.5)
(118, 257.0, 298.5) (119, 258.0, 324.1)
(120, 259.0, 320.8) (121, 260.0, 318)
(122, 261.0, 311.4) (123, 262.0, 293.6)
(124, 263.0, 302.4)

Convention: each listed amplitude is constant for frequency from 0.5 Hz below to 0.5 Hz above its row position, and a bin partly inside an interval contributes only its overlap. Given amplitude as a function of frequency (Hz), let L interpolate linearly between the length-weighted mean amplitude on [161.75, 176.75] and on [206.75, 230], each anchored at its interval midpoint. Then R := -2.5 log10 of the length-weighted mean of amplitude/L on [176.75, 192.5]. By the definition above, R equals 0.37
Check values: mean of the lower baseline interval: 313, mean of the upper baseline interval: 268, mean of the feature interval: 214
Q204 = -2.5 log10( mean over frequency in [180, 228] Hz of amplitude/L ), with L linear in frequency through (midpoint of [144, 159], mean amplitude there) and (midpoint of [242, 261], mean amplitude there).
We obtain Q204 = 0.345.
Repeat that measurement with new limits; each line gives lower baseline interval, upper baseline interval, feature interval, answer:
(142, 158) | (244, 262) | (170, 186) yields 0.11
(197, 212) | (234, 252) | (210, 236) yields -0.14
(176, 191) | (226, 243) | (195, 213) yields 0.22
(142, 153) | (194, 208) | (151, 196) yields -0.08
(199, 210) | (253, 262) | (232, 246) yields -0.02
